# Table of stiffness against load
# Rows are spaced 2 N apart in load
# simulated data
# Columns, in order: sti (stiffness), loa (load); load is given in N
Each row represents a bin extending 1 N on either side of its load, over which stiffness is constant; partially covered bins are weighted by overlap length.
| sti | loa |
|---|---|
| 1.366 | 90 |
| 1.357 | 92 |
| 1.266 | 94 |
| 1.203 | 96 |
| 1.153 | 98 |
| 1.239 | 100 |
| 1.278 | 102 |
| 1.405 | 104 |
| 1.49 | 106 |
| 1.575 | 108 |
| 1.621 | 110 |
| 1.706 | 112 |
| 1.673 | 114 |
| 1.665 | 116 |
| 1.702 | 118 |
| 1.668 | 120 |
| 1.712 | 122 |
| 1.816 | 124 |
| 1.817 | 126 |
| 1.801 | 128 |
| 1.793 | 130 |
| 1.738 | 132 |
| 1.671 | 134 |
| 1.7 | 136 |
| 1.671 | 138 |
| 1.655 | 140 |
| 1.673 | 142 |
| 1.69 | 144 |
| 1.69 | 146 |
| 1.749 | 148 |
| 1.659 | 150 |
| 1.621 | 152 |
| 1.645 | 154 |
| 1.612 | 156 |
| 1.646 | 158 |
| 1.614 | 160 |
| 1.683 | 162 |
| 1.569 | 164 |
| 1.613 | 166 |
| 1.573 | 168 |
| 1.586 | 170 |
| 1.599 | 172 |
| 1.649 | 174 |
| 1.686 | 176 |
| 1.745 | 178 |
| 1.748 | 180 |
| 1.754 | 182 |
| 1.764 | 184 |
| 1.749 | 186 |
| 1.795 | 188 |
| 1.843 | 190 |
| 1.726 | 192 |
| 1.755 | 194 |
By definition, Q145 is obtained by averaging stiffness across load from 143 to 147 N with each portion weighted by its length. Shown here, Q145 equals 1.69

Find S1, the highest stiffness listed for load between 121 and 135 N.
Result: 1.817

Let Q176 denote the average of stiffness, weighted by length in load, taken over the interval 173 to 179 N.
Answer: 1.69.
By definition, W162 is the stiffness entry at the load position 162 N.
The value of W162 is 1.683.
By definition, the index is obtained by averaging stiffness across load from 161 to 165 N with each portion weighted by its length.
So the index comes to 1.63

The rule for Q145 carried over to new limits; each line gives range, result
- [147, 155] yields 1.67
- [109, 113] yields 1.66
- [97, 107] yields 1.31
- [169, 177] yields 1.63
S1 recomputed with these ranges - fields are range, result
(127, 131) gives 1.801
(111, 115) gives 1.706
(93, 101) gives 1.266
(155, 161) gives 1.646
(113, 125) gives 1.816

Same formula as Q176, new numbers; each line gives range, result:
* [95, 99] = 1.18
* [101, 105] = 1.34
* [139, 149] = 1.69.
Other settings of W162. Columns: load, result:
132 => 1.738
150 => 1.659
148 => 1.749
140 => 1.655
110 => 1.621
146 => 1.69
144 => 1.69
